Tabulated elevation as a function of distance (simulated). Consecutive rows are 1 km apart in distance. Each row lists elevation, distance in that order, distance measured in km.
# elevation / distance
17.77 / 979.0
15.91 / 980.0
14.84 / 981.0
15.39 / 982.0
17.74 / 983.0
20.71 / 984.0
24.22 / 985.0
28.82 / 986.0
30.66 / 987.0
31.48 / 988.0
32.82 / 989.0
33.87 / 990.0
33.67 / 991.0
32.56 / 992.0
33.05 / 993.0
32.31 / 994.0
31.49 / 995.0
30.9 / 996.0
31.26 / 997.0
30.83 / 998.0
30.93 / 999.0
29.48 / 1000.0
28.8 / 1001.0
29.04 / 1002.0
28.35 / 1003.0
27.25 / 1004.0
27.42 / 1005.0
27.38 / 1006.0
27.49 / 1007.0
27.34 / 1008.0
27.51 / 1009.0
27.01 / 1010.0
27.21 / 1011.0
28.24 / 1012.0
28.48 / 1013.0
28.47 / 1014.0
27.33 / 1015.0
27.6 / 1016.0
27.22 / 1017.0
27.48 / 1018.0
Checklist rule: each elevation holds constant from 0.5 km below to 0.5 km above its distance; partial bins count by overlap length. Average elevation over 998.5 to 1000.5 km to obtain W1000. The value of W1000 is 30.2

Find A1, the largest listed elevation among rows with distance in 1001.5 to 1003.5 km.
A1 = 29.04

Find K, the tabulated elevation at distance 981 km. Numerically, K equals 14.84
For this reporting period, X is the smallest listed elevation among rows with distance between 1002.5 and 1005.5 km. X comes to 27.25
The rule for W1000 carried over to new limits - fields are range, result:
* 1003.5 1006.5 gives 27.3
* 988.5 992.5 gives 33.2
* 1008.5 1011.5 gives 27.2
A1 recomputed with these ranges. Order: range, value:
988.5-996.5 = 33.87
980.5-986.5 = 28.82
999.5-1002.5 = 29.48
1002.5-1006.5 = 28.35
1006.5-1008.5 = 27.49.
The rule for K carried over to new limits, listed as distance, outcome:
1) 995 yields 31.49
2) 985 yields 24.22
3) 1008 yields 27.34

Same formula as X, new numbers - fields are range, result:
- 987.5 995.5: 31.48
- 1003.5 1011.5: 27.01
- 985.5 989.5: 28.82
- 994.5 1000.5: 29.48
